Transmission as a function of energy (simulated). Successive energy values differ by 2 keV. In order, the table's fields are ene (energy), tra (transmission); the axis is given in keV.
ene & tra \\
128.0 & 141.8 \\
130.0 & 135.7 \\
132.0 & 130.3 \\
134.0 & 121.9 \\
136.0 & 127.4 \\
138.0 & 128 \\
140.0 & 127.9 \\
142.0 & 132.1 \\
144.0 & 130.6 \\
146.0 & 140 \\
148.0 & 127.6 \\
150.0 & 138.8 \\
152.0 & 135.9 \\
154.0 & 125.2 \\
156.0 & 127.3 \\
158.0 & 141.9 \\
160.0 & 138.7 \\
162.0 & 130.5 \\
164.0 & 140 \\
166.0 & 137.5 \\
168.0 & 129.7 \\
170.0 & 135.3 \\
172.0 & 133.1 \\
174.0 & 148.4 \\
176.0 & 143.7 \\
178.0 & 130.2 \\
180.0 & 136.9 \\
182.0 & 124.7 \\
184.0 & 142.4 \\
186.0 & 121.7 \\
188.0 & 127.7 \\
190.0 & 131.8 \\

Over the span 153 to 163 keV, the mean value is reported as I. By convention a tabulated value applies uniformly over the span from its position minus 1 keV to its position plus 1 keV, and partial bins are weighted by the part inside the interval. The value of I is 133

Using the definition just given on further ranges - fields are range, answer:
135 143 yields 129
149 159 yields 134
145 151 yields 135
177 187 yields 131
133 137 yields 125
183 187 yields 132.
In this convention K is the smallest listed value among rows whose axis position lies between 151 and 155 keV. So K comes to 125.2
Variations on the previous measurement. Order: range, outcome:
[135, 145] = 127.4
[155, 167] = 127.3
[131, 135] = 121.9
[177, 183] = 124.7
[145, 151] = 127.6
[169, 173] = 133.1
